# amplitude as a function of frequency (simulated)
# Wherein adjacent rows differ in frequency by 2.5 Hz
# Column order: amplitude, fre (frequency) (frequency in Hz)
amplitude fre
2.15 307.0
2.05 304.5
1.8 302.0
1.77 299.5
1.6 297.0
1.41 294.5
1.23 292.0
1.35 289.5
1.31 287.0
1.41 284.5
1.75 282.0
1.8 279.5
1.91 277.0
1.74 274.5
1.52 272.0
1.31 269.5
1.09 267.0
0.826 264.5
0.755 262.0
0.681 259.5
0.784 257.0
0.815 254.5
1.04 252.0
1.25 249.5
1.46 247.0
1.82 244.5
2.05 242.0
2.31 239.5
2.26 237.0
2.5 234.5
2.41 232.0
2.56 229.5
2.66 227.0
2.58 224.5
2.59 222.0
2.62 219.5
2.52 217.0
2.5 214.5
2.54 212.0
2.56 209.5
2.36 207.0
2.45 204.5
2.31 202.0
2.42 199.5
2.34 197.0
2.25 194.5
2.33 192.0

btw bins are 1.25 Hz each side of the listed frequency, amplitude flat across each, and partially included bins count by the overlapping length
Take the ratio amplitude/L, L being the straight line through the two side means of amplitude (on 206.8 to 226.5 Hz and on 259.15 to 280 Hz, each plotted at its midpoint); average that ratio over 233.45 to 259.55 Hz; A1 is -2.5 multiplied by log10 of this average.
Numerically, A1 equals 0.20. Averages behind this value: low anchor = 2.55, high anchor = 1.3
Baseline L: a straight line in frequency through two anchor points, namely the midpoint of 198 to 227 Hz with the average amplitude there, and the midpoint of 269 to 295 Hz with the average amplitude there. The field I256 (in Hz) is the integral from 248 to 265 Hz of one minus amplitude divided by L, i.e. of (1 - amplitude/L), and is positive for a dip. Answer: 9.0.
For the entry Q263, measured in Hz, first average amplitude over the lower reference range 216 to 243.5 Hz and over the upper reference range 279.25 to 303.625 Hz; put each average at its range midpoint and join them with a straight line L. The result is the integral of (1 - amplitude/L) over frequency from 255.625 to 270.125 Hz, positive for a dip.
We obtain 7.9 Hz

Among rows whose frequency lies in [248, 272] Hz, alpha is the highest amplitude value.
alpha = 1.52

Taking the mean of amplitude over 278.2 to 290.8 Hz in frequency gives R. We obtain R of 1.52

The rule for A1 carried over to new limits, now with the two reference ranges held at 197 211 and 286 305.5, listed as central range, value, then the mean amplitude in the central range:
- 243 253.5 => 0.40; 1.39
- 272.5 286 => 0.01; 1.7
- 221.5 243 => -0.13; 2.43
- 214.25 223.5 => -0.13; 2.56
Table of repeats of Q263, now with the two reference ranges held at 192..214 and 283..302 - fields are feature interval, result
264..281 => 1.79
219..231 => -2.34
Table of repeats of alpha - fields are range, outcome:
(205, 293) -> 2.66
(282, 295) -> 1.75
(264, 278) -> 1.91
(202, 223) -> 2.62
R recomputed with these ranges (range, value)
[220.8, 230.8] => 2.6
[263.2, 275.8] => 1.3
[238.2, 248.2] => 1.91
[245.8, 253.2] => 1.25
